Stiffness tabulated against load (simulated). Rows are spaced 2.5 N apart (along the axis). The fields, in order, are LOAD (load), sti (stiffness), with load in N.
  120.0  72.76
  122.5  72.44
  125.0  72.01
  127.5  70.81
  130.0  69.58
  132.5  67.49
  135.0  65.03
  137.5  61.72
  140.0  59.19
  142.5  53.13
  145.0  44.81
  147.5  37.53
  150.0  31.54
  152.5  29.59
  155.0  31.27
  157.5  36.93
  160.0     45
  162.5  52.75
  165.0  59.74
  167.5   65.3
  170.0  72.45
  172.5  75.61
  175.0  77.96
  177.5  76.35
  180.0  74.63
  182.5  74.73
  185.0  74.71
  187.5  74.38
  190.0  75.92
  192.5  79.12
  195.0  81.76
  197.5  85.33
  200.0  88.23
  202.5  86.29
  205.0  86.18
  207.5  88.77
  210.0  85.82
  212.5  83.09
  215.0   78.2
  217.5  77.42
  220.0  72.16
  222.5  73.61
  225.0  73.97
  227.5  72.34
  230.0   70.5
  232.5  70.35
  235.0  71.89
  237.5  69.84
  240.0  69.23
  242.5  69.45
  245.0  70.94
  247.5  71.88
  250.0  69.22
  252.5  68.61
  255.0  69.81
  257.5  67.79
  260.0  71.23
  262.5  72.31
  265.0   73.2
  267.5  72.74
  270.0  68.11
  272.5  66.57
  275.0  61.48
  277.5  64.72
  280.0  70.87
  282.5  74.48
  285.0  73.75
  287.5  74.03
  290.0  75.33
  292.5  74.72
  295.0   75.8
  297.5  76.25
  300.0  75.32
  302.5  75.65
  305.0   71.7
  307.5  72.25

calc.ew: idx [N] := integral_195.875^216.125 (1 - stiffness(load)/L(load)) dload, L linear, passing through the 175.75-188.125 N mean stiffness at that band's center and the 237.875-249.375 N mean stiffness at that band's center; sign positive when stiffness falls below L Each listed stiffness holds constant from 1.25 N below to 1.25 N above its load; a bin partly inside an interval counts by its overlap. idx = -3.3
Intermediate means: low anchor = 75.1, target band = 85.2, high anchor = 70.3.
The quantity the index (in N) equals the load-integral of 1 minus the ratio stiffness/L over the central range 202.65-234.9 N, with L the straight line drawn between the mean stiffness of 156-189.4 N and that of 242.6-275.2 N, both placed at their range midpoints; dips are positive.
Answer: -4.6 N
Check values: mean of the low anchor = 66.1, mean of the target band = 77.8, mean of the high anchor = 69.8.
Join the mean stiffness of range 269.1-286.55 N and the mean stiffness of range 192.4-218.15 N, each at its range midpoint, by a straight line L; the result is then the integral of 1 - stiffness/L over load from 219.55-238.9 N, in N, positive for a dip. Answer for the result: 1.8 N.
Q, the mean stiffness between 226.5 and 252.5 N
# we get 70.5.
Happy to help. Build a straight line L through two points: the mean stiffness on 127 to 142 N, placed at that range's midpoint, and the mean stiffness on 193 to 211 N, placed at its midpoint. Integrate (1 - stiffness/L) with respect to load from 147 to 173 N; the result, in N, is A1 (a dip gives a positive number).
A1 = 8.8 N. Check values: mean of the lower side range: 64.8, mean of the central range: 48.4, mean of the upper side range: 85.8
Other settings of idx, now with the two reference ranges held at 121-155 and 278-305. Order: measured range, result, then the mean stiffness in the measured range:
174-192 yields -4.27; 75.6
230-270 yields -0.75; 70.5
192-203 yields -3.75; 84.3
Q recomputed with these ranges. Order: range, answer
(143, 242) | 68.5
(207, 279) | 72.1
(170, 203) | 78.4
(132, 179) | 54.8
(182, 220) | 81.2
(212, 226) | 76.1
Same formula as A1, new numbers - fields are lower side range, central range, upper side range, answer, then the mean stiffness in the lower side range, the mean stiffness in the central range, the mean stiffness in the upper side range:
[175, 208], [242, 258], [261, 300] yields 1.04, 80.2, 69.8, 71.7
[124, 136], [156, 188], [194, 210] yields 5.49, 69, 65.7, 86.1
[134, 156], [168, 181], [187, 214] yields -1.79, 45.9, 74.8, 83.4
